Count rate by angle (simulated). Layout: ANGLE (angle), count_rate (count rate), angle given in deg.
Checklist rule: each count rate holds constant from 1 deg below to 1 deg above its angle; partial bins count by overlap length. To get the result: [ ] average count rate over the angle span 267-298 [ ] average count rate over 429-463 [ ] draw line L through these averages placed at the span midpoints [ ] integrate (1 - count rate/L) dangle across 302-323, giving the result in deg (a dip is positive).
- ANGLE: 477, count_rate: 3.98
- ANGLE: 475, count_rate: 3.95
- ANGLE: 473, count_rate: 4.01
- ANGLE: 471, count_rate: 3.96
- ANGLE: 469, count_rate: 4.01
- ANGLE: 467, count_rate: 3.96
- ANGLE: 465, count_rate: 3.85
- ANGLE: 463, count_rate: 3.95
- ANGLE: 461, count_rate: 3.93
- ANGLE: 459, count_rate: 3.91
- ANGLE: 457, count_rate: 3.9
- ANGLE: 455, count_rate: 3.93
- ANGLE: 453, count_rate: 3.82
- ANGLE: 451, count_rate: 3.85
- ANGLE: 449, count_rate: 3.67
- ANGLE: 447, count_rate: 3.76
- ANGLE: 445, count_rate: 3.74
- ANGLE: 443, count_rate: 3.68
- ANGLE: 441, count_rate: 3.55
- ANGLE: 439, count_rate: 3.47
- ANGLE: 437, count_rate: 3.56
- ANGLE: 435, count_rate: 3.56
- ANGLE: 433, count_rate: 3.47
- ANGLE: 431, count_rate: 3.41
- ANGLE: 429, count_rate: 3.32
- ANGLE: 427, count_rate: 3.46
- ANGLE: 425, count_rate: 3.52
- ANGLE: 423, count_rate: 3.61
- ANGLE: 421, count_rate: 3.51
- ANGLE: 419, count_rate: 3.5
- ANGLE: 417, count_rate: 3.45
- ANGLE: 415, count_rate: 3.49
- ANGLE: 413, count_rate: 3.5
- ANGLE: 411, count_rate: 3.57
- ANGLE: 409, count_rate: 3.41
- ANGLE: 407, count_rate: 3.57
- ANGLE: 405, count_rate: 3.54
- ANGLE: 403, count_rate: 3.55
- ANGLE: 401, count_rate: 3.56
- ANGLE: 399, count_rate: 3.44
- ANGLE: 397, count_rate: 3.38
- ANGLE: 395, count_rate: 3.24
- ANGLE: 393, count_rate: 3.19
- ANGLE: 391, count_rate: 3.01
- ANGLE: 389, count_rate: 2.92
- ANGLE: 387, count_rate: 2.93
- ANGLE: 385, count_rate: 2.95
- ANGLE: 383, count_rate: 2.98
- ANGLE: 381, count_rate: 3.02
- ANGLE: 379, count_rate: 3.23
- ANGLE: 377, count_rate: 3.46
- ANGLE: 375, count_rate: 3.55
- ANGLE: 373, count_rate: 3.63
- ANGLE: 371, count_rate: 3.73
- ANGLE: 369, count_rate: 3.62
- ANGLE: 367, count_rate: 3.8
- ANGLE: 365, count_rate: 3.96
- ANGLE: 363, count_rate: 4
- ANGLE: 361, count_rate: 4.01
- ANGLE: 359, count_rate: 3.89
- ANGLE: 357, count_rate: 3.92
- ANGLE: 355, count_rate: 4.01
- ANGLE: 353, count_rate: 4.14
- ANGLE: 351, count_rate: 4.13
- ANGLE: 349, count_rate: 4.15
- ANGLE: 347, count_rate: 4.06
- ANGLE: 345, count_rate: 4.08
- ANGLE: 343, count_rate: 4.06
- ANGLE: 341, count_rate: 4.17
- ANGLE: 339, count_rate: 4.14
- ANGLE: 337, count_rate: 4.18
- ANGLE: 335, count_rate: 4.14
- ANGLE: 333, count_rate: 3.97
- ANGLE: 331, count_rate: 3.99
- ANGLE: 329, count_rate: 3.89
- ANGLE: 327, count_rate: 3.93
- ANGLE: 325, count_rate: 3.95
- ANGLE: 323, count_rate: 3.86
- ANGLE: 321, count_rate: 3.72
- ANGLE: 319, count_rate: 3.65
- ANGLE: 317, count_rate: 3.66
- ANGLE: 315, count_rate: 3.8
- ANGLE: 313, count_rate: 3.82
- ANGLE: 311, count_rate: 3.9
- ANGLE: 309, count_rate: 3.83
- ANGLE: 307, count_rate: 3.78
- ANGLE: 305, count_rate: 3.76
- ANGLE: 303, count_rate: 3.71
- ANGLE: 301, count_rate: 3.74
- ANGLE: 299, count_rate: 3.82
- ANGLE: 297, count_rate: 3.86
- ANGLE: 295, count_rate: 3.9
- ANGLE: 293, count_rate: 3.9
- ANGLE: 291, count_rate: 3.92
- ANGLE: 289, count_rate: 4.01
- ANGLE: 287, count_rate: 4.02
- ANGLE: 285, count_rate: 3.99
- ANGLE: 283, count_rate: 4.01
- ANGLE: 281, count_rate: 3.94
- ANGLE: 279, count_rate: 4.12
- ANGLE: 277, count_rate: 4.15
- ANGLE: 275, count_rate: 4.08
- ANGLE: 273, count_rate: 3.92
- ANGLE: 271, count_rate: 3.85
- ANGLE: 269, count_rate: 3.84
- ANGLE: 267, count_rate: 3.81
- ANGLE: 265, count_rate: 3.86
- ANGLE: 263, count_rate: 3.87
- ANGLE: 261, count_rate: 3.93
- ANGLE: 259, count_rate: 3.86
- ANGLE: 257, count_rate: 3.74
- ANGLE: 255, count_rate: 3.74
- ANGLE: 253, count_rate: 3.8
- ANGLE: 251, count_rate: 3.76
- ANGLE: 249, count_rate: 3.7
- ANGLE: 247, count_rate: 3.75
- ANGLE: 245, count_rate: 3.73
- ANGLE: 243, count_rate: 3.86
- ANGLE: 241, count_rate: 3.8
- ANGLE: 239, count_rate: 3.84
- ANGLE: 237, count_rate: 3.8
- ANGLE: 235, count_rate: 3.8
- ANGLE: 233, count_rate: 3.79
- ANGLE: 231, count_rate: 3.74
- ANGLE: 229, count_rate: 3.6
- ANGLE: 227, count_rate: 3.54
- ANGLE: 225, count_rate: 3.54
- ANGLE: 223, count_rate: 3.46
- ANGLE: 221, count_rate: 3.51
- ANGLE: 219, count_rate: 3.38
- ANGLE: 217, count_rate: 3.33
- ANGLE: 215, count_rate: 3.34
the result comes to 0.8 deg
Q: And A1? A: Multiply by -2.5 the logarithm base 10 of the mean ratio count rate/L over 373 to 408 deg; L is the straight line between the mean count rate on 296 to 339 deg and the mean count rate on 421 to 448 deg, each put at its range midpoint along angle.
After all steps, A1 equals 0.12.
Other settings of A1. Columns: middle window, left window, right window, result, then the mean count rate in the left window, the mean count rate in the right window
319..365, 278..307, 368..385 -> -0.12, 3.9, 3.38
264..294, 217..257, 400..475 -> -0.08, 3.68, 3.67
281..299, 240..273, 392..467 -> -0.05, 3.81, 3.59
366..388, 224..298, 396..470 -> 0.11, 3.85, 3.63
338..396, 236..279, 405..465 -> 0.02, 3.85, 3.63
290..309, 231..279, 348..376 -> 0.01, 3.84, 3.9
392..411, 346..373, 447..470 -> 0.14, 3.94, 3.88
